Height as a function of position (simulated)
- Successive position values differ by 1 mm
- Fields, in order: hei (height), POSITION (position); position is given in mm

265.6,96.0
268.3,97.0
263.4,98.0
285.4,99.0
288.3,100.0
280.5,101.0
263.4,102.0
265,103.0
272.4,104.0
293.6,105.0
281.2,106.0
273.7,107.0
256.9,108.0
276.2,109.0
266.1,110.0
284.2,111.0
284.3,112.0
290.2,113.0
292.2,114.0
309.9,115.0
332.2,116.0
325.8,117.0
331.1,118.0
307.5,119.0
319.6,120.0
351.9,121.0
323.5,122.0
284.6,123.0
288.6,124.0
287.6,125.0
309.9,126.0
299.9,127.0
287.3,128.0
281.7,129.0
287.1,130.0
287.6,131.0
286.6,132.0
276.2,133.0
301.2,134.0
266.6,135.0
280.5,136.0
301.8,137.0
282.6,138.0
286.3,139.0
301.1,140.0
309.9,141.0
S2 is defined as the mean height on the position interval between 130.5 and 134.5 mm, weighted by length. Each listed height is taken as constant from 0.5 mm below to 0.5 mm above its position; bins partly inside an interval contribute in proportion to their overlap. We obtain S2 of 288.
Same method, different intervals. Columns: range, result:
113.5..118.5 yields 318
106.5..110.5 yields 268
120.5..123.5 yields 320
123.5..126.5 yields 295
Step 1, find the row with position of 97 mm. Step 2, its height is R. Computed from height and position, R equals 268.3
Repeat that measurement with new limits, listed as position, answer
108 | 256.9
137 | 301.8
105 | 293.6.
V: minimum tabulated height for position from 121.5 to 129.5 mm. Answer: 281.7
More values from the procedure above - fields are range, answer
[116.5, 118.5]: 325.8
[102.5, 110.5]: 256.9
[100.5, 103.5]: 263.4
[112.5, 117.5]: 290.2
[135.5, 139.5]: 280.5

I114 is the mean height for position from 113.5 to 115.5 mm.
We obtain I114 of 301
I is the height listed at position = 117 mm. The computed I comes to 325.8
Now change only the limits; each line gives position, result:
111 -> 284.2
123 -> 284.6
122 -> 323.5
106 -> 281.2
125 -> 287.6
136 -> 280.5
